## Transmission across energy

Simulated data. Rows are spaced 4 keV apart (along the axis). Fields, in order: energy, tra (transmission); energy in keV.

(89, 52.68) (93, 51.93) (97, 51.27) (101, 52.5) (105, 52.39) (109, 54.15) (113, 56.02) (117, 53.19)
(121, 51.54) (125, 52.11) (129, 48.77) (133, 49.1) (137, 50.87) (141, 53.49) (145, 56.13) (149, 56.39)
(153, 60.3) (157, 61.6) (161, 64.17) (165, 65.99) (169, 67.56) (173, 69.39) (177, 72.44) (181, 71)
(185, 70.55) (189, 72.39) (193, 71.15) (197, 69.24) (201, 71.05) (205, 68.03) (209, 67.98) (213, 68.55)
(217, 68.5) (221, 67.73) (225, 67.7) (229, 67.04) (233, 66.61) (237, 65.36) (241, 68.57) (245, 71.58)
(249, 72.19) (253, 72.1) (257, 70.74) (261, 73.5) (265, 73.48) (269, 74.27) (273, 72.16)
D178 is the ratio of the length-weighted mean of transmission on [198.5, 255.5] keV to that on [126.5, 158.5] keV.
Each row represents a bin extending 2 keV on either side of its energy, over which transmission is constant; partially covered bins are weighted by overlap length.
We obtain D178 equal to 1.26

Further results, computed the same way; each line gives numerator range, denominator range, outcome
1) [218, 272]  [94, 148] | 1.34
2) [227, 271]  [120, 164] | 1.28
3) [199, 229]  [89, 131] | 1.31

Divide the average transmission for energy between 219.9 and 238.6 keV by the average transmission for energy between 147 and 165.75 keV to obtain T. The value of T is 1.09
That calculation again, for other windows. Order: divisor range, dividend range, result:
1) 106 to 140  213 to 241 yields 1.29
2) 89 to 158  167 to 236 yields 1.29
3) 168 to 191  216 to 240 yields 0.95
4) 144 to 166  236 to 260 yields 1.16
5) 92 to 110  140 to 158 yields 1.10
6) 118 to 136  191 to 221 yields 1.37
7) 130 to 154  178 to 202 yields 1.32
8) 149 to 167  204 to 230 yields 1.09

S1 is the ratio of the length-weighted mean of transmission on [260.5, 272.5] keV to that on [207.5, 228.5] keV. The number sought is 1.08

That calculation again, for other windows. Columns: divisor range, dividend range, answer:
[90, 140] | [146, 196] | 1.28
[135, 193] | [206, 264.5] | 1.08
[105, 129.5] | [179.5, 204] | 1.34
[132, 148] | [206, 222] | 1.29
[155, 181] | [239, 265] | 1.07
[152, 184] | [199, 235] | 1.02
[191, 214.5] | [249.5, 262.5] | 1.04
